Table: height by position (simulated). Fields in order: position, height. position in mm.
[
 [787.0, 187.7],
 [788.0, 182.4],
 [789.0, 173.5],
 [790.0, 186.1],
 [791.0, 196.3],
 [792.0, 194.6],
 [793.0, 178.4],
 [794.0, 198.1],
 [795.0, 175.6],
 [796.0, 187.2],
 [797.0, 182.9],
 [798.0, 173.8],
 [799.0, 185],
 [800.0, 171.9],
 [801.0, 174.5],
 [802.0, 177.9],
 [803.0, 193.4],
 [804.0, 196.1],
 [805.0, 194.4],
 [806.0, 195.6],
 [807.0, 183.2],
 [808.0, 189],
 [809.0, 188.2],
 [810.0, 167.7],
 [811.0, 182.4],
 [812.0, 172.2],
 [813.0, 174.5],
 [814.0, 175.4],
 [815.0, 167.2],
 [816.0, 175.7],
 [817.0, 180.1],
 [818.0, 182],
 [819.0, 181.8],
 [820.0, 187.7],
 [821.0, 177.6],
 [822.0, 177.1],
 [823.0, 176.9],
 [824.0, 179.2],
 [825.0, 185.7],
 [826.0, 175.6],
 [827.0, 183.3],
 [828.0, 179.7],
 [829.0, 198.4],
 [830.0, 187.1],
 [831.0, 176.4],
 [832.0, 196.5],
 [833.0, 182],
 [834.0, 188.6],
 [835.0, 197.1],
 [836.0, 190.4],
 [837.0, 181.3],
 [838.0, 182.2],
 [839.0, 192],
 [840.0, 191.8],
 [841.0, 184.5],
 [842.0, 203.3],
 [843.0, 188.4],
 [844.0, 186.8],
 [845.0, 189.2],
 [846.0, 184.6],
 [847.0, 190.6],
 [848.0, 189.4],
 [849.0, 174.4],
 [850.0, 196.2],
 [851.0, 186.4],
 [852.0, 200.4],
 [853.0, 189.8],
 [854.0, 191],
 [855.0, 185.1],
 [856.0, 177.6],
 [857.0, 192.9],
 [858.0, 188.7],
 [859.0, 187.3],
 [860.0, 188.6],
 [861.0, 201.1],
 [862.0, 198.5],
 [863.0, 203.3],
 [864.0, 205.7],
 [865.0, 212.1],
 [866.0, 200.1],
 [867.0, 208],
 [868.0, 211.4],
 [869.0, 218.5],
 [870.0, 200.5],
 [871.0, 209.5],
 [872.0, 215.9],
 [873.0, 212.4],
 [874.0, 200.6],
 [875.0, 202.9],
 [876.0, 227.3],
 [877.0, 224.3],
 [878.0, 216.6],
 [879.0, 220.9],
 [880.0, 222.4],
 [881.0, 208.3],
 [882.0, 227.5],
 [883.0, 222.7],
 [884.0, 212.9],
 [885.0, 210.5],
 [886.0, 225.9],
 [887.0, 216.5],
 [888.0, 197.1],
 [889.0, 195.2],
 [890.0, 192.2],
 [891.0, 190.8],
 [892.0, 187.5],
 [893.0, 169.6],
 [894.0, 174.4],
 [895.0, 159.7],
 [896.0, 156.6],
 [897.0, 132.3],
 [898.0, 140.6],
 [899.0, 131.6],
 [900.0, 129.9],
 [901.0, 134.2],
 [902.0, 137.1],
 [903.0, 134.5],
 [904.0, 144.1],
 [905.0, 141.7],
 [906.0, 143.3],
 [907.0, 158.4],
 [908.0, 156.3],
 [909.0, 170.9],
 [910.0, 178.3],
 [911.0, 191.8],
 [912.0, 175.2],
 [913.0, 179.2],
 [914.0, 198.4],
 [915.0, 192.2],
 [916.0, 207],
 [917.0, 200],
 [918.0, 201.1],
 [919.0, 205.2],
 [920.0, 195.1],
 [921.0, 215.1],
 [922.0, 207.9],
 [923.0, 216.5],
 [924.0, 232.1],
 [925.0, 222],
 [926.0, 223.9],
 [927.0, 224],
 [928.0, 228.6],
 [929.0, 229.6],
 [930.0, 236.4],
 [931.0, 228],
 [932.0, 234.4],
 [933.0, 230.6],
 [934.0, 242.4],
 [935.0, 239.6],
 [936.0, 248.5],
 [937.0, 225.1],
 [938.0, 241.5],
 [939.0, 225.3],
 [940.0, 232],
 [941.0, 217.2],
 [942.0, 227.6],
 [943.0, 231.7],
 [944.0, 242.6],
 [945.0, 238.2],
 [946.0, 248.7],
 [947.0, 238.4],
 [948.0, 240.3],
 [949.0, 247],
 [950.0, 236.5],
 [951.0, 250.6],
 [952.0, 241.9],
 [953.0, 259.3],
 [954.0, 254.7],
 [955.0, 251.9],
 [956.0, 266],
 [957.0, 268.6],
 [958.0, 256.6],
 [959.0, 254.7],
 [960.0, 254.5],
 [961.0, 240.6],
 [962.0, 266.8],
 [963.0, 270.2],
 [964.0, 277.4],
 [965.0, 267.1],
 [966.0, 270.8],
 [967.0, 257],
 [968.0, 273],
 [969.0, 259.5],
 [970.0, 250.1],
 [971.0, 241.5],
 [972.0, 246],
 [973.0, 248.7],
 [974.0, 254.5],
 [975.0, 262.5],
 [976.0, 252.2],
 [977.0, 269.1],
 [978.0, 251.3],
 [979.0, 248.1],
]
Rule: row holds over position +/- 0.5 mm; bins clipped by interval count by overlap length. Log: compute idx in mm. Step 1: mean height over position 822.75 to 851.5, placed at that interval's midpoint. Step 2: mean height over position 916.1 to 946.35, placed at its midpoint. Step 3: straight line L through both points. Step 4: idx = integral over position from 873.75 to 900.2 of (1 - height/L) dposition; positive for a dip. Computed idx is 1.8 mm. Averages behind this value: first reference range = 187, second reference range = 226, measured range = 193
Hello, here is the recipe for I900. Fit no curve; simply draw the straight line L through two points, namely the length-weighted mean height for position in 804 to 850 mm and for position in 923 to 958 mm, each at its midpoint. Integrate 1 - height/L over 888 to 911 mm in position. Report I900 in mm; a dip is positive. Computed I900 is 6.3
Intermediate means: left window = 184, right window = 238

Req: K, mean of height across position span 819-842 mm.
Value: 185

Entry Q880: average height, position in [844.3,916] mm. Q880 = 188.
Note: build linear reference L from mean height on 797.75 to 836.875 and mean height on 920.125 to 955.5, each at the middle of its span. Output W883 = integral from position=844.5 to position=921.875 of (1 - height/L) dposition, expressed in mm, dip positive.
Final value 7.6 mm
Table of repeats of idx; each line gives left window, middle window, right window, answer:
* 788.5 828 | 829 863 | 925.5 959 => 1.5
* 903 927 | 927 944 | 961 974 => -1.3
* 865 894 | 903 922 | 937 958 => 3.8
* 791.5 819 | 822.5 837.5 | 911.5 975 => 0.5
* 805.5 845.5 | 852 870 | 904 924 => -1.3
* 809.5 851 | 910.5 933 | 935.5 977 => 2.0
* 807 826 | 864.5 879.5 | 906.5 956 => -1.0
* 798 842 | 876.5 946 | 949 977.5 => 9.3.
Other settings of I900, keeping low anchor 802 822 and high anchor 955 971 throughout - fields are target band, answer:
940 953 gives 0.7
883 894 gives 1.1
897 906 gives 3.6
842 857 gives 1.0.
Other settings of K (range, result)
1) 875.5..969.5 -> 214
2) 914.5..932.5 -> 217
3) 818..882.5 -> 195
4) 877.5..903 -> 184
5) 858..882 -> 209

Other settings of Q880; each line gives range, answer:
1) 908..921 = 191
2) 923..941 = 231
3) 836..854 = 189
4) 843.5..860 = 188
